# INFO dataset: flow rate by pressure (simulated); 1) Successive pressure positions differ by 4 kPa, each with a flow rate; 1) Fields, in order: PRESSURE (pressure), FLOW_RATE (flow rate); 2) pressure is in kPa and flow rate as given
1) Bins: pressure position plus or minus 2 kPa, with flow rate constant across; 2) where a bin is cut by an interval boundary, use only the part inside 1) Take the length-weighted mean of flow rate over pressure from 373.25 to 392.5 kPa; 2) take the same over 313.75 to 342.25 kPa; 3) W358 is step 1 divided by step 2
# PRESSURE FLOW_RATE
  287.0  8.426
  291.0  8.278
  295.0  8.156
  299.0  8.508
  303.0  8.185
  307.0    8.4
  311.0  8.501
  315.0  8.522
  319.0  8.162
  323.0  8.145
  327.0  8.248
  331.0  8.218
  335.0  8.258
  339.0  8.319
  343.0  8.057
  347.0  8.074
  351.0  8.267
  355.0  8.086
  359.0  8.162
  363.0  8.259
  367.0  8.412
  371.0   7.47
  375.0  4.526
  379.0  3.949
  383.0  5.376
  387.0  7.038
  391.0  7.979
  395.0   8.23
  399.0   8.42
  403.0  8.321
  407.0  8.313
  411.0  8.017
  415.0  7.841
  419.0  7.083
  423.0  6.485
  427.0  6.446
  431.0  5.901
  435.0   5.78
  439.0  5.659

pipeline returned 0.7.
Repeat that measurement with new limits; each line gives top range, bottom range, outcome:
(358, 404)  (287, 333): 0.86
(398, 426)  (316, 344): 0.94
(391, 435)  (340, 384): 1.03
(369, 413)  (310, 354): 0.86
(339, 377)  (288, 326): 0.93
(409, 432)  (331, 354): 0.86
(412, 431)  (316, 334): 0.84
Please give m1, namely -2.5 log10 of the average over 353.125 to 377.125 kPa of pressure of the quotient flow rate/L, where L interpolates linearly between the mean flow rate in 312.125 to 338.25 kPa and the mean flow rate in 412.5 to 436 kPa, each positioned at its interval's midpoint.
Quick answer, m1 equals 0.02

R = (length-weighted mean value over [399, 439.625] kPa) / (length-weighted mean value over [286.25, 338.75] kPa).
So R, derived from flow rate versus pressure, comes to 0.9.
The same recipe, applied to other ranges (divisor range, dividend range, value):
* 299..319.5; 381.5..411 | 0.92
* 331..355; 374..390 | 0.66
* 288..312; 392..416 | 0.98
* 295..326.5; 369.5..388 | 0.67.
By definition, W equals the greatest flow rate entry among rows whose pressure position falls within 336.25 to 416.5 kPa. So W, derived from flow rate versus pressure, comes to 8.42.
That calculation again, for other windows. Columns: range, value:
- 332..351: 8.319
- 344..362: 8.267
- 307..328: 8.522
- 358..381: 8.412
